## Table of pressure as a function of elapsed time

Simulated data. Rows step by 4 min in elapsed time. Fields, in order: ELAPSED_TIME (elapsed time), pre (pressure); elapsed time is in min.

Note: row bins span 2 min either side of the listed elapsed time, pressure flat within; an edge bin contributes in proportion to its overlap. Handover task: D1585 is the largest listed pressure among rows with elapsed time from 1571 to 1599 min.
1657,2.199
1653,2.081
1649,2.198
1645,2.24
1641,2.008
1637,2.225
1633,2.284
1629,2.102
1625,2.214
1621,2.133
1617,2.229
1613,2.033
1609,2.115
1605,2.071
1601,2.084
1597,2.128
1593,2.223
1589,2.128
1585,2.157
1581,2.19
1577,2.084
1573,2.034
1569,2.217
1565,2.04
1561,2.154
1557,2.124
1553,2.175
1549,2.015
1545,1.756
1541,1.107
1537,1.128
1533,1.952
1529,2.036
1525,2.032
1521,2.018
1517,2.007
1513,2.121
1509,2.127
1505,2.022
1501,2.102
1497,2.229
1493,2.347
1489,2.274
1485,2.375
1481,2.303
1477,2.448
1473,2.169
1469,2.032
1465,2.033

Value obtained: 2.223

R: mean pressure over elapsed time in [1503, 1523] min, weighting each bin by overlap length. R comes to 2.06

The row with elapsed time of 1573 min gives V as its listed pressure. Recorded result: 2.034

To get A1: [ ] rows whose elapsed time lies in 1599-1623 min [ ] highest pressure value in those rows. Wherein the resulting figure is 2.229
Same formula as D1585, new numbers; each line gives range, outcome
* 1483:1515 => 2.375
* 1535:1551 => 2.015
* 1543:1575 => 2.217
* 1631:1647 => 2.284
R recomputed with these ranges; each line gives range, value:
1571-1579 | 2.06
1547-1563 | 2.12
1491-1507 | 2.17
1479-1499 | 2.31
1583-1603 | 2.14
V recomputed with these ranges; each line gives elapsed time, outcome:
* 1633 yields 2.284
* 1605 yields 2.071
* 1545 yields 1.756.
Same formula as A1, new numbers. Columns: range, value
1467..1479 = 2.448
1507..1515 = 2.127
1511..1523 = 2.121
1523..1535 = 2.036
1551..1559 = 2.175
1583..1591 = 2.157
